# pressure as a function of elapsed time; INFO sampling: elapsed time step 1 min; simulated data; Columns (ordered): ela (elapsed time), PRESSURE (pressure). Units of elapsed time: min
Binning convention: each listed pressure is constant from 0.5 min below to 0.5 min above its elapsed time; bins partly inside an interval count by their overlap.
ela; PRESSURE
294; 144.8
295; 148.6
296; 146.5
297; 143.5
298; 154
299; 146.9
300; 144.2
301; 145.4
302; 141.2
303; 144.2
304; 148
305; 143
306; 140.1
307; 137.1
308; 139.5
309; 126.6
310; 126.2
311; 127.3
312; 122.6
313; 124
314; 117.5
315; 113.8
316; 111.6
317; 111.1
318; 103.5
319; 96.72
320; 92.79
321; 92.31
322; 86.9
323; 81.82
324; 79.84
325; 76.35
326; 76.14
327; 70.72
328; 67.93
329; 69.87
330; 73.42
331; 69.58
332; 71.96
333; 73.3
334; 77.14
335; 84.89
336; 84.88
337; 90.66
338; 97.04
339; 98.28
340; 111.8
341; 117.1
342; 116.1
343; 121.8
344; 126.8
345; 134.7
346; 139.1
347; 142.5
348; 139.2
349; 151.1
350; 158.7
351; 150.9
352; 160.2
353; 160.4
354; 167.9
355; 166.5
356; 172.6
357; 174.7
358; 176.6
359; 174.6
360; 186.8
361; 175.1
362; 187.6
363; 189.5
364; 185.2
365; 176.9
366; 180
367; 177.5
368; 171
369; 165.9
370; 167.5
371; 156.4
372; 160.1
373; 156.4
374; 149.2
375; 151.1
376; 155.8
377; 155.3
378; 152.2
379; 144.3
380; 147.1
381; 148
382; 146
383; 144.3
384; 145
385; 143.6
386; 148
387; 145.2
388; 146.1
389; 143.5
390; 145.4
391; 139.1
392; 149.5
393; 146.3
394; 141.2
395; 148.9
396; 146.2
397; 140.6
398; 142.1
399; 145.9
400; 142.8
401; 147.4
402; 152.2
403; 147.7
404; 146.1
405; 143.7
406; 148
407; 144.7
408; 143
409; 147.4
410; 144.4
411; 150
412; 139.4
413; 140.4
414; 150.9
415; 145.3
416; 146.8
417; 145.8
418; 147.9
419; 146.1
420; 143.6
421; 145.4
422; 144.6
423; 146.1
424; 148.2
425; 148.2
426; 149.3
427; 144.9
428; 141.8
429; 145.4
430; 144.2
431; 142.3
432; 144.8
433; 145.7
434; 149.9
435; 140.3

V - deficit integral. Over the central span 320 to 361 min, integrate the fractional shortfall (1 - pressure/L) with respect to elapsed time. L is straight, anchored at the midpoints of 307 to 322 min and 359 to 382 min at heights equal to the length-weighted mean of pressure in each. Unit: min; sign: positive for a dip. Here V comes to 6.8 min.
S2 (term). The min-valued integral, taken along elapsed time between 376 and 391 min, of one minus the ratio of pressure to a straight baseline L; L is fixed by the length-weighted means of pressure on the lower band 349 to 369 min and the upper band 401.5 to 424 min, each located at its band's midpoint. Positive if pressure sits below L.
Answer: 1.3 min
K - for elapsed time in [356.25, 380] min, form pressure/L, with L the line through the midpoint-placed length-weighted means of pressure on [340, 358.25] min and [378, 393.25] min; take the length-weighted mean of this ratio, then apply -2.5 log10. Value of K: -0.15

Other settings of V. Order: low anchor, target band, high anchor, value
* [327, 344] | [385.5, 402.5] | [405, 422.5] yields -1.8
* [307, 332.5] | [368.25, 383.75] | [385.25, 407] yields -2.4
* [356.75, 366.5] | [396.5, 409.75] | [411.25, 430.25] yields 0.9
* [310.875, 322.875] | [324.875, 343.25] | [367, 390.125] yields 5.1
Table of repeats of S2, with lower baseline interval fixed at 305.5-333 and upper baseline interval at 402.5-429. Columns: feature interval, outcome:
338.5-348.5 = -1.2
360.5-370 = -4.4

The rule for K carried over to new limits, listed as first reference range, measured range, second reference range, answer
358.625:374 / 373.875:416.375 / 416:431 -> 0.09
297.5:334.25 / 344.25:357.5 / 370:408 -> -0.21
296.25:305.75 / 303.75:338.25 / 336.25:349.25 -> 0.32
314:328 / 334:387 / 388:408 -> -0.24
